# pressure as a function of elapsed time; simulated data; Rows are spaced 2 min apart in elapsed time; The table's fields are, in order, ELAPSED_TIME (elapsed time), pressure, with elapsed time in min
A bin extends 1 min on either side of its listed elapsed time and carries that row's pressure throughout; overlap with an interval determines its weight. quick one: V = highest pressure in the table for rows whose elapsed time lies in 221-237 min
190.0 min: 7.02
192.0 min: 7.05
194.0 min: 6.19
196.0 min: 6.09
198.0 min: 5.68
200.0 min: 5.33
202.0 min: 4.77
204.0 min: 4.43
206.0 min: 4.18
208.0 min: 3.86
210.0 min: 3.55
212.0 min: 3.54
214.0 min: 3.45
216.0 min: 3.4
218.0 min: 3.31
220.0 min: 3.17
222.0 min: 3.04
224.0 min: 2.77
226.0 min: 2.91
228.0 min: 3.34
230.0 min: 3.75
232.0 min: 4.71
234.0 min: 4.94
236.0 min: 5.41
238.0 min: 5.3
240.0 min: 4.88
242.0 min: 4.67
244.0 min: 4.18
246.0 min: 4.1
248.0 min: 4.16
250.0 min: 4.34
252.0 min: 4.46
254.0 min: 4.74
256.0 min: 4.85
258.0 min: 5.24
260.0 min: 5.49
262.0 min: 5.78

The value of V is 5.41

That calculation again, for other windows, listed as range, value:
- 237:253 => 5.3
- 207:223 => 3.86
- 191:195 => 7.05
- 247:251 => 4.34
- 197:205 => 5.68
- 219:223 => 3.17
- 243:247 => 4.18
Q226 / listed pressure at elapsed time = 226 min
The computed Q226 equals 2.91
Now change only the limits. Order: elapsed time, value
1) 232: 4.71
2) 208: 3.86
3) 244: 4.18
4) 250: 4.34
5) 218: 3.31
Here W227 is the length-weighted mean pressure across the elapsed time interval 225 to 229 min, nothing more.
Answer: 3.12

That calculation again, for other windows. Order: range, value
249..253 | 4.4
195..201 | 5.7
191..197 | 6.44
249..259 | 4.73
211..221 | 3.37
